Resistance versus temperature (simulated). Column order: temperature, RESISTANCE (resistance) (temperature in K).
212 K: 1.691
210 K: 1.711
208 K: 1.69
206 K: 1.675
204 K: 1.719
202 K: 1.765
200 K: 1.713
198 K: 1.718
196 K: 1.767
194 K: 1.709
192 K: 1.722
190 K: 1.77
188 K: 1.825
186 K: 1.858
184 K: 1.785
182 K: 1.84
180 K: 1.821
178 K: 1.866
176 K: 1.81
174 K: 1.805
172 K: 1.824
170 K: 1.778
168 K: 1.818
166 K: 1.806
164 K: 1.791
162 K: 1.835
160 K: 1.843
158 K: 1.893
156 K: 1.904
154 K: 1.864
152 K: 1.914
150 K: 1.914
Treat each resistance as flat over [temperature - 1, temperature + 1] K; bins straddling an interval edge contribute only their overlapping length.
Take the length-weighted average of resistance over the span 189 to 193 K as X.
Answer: 1.75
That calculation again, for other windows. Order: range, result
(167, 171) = 1.8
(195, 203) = 1.74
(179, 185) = 1.82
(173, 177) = 1.81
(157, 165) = 1.84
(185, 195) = 1.78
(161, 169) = 1.81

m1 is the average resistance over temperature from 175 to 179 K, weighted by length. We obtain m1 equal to 1.84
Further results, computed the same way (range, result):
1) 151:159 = 1.89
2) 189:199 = 1.74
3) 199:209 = 1.71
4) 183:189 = 1.82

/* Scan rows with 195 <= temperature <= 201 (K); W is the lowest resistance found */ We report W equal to 1.713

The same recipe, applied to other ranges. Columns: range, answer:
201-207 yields 1.675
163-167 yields 1.791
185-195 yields 1.709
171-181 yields 1.805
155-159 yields 1.893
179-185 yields 1.785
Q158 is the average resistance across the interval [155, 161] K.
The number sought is 1.88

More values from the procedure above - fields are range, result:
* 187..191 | 1.8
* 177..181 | 1.84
